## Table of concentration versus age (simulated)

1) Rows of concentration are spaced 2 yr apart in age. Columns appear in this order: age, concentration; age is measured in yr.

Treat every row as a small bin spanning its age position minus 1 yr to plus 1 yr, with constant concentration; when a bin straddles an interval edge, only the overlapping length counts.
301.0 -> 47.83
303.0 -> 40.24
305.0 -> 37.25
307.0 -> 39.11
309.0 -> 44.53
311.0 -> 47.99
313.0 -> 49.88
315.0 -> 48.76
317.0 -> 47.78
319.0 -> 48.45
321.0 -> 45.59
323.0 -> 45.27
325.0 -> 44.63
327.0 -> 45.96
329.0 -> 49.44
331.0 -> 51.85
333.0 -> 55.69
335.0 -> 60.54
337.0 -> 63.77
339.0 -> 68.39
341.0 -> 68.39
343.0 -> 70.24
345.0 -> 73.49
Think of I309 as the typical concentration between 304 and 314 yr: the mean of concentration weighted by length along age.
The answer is 43.8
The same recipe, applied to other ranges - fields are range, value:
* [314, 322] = 47.6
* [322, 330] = 46.3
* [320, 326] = 45.2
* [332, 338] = 60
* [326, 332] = 49.1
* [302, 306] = 38.7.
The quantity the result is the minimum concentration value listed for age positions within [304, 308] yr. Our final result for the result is 37.25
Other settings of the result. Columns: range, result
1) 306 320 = 39.11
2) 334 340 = 60.54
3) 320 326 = 44.63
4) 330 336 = 51.85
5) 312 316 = 48.76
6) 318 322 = 45.59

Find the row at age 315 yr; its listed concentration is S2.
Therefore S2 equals 48.76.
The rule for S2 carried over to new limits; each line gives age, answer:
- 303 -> 40.24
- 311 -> 47.99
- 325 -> 44.63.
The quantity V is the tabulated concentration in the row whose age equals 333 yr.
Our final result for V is 55.69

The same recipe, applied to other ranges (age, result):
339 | 68.39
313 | 49.88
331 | 51.85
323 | 45.27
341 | 68.39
